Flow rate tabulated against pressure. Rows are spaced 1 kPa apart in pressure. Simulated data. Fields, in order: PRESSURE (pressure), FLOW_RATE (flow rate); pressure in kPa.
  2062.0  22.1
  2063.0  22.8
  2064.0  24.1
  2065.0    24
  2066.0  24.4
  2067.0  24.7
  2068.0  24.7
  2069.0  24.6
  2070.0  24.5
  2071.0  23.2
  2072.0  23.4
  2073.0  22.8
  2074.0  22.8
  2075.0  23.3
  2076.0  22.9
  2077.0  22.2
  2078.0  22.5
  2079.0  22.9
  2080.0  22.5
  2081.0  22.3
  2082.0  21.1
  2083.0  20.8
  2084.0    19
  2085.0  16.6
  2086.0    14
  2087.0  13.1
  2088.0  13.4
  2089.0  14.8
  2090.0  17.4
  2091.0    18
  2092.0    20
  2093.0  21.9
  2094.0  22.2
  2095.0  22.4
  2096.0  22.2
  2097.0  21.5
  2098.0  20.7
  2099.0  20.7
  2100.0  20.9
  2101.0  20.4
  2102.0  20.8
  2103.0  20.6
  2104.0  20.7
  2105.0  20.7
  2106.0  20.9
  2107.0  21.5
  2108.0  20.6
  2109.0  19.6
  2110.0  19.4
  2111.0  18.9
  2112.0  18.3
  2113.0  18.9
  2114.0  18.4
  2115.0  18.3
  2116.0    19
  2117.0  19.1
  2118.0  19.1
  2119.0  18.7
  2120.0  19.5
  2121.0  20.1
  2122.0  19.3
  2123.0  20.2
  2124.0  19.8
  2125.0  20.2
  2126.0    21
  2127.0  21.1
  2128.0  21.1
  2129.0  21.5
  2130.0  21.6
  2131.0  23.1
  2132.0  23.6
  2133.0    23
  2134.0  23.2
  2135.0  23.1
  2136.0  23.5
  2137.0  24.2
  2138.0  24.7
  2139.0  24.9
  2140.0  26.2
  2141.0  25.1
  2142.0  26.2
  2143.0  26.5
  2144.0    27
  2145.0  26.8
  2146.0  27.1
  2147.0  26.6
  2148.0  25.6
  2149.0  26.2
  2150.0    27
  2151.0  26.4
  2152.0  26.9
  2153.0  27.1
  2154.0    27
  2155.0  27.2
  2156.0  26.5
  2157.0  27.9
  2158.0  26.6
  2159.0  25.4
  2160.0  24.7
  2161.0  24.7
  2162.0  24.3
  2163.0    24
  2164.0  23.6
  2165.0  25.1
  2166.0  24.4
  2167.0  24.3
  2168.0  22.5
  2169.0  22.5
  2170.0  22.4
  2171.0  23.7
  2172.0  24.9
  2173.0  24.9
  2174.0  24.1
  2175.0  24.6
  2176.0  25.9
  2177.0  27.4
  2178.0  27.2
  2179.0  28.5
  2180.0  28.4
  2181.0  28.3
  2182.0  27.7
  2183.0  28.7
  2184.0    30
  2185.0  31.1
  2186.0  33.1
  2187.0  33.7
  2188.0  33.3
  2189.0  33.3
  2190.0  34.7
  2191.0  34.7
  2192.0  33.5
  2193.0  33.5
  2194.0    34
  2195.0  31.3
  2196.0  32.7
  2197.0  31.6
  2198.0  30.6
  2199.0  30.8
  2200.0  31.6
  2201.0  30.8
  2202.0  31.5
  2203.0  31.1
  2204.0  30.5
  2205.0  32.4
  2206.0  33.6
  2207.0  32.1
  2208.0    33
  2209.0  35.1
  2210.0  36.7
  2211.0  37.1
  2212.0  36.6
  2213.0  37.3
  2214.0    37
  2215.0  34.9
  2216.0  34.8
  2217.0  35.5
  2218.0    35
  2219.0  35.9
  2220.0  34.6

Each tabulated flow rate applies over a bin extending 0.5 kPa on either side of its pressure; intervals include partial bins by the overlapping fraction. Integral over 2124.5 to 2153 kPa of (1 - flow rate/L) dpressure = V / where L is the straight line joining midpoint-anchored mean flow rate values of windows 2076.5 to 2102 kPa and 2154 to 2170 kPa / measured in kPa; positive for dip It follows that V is -1.4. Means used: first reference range 19.8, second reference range 24.9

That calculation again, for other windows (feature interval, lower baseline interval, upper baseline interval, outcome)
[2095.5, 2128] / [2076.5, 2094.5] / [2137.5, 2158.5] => 3.1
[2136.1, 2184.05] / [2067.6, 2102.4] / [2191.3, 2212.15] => 4.4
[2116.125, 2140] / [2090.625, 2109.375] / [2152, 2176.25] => 1.2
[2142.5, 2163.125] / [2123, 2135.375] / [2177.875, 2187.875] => -0.8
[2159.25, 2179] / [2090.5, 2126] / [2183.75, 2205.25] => 2.8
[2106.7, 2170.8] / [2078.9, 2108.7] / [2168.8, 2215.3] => 4.5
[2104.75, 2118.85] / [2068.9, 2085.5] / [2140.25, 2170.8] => 2.5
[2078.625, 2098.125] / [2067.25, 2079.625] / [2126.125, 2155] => 3.6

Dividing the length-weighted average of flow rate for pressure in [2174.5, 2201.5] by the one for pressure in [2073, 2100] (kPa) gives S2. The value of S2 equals 1.5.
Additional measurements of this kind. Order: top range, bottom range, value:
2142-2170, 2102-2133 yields 1.27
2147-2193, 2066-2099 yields 1.30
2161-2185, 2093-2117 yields 1.26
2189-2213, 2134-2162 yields 1.28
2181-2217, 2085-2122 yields 1.71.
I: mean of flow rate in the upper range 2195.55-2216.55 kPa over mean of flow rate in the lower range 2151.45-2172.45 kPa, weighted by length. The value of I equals 1.3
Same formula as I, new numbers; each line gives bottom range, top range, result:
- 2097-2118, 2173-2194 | 1.51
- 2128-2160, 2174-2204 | 1.21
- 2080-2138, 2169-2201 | 1.47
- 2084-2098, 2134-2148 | 1.38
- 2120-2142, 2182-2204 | 1.43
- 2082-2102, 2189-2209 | 1.70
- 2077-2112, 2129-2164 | 1.28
